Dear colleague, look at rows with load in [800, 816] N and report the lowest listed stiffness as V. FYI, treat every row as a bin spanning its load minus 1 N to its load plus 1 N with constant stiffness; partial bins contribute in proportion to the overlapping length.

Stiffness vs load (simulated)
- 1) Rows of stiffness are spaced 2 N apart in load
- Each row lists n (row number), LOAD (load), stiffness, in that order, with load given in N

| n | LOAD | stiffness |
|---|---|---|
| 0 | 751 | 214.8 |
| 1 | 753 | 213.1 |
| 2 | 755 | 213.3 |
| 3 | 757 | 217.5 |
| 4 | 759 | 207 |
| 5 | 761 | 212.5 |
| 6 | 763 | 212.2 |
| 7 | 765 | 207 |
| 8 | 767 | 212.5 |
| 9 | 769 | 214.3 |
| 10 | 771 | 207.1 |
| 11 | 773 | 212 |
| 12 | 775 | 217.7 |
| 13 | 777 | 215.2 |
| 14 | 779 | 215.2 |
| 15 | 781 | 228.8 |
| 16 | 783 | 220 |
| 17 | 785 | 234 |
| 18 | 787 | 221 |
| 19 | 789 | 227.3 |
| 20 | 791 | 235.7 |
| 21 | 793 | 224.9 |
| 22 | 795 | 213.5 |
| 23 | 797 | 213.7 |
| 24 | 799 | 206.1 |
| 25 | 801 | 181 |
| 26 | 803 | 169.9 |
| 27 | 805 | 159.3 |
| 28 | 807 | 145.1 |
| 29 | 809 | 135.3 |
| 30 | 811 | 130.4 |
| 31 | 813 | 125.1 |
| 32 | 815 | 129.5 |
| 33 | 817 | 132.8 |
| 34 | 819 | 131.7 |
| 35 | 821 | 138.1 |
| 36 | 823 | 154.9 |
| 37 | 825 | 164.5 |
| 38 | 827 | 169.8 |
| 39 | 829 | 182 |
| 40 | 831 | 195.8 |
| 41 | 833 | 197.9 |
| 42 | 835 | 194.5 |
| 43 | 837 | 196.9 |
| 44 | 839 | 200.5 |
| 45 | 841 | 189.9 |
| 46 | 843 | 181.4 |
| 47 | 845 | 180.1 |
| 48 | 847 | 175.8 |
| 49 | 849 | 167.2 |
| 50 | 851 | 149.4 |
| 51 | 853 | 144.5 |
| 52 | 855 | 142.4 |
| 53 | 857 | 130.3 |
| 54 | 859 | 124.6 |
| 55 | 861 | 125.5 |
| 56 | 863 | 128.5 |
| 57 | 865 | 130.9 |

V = 125.1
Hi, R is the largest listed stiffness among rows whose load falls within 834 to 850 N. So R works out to 200.5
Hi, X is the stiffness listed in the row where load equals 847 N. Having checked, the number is 175.8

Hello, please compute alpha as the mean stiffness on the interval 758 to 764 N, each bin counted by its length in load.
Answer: 211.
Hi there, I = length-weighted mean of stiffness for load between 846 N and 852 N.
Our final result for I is 164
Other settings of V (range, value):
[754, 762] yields 207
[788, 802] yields 181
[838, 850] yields 167.2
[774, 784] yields 215.2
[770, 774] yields 207.1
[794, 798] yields 213.5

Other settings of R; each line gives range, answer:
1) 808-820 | 135.3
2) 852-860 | 144.5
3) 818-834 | 197.9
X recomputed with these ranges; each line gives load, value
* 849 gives 167.2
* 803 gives 169.9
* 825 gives 164.5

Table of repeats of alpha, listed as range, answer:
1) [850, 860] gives 138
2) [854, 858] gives 136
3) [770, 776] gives 212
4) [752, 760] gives 213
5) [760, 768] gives 211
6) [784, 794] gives 229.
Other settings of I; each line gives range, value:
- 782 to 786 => 227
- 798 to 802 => 194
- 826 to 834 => 186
